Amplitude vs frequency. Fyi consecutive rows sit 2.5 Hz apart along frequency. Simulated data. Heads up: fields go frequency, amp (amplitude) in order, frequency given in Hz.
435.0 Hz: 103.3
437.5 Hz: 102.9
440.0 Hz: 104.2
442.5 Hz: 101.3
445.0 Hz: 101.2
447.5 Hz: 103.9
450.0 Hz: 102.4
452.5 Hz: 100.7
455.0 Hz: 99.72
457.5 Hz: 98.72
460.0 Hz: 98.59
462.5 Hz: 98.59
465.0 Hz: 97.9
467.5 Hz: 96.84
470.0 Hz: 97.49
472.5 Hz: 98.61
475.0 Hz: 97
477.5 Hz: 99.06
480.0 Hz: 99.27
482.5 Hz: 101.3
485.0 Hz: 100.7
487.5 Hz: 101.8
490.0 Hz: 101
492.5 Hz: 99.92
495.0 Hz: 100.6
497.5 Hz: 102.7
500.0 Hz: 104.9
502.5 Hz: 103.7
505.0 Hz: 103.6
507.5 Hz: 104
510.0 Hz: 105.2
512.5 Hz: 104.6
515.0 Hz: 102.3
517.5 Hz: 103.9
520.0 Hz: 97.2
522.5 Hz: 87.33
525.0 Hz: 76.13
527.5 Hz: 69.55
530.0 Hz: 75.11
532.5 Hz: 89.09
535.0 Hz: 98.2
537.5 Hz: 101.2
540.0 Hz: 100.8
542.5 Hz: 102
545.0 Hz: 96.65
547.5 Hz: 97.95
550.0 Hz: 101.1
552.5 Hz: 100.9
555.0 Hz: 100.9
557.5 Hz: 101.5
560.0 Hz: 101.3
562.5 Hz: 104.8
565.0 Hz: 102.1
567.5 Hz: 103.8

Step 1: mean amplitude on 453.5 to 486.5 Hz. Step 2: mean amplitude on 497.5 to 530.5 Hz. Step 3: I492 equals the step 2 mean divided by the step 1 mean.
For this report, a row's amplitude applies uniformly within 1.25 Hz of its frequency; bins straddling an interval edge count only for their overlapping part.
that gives 1.0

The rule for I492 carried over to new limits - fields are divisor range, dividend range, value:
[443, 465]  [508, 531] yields 0.92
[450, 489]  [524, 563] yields 0.96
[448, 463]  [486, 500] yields 1.01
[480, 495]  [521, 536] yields 0.82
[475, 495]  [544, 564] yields 1.00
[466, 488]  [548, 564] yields 1.03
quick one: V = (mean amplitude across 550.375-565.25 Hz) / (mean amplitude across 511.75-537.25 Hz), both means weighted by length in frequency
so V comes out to 1.13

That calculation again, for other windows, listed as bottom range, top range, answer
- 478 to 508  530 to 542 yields 0.94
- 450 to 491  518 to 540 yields 0.89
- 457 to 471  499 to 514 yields 1.06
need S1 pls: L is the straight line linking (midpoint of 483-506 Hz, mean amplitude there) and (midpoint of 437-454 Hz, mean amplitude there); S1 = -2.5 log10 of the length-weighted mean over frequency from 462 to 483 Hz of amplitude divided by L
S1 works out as 0.041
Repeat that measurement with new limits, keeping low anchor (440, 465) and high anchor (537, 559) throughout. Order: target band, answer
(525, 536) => 0.22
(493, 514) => -0.03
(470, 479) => 0.03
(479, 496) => 0.00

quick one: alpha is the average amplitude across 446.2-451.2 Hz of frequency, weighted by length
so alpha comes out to 103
